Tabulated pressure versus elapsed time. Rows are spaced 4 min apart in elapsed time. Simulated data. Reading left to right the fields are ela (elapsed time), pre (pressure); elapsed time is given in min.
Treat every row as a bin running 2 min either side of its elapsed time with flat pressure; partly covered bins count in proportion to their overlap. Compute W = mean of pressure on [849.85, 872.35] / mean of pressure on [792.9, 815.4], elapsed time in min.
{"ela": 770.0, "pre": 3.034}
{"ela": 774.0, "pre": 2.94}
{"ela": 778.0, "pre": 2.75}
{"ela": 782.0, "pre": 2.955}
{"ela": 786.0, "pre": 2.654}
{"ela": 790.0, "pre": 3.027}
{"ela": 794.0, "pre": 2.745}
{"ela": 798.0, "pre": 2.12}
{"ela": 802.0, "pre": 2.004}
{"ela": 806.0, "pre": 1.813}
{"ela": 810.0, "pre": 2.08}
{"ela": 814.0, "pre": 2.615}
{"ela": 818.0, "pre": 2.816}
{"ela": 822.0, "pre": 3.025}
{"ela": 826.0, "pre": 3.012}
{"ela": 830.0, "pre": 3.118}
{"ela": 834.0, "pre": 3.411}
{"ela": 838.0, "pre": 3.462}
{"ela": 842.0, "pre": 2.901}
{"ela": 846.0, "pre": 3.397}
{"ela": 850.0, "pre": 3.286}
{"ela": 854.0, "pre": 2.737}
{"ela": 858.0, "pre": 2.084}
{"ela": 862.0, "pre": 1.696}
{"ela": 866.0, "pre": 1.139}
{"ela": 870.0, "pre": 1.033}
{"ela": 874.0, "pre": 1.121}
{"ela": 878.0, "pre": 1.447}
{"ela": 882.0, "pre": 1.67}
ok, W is 0.85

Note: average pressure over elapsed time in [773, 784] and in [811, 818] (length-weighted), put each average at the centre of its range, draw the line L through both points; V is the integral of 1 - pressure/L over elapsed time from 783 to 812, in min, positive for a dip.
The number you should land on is 3.9 min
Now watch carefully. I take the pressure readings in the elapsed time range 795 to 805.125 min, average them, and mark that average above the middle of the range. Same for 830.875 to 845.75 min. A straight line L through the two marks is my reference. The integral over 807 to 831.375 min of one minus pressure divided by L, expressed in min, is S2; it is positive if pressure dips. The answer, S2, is -0.3 min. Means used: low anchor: 2.1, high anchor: 3.26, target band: 2.73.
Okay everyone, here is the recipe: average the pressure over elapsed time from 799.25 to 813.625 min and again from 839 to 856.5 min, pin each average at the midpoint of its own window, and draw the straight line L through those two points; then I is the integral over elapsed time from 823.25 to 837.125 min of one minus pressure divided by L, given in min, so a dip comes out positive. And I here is -2.9 min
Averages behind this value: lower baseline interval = 2.05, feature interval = 3.19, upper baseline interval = 3.07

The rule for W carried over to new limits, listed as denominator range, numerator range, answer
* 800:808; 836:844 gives 1.67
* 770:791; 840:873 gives 0.78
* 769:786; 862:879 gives 0.43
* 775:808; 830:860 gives 1.21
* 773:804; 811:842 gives 1.15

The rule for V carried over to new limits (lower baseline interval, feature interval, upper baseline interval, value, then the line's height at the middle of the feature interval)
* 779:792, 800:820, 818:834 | 4.86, 2.99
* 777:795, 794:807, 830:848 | 3.70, 2.95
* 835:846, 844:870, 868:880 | 0.39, 2.24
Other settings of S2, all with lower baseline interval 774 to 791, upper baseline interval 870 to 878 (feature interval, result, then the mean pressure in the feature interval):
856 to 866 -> -2.2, 1.74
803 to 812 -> 1.7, 1.95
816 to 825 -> -3.3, 2.93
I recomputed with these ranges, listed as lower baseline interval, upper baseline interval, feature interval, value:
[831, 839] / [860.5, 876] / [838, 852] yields -2.6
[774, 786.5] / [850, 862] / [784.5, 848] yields -3.3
